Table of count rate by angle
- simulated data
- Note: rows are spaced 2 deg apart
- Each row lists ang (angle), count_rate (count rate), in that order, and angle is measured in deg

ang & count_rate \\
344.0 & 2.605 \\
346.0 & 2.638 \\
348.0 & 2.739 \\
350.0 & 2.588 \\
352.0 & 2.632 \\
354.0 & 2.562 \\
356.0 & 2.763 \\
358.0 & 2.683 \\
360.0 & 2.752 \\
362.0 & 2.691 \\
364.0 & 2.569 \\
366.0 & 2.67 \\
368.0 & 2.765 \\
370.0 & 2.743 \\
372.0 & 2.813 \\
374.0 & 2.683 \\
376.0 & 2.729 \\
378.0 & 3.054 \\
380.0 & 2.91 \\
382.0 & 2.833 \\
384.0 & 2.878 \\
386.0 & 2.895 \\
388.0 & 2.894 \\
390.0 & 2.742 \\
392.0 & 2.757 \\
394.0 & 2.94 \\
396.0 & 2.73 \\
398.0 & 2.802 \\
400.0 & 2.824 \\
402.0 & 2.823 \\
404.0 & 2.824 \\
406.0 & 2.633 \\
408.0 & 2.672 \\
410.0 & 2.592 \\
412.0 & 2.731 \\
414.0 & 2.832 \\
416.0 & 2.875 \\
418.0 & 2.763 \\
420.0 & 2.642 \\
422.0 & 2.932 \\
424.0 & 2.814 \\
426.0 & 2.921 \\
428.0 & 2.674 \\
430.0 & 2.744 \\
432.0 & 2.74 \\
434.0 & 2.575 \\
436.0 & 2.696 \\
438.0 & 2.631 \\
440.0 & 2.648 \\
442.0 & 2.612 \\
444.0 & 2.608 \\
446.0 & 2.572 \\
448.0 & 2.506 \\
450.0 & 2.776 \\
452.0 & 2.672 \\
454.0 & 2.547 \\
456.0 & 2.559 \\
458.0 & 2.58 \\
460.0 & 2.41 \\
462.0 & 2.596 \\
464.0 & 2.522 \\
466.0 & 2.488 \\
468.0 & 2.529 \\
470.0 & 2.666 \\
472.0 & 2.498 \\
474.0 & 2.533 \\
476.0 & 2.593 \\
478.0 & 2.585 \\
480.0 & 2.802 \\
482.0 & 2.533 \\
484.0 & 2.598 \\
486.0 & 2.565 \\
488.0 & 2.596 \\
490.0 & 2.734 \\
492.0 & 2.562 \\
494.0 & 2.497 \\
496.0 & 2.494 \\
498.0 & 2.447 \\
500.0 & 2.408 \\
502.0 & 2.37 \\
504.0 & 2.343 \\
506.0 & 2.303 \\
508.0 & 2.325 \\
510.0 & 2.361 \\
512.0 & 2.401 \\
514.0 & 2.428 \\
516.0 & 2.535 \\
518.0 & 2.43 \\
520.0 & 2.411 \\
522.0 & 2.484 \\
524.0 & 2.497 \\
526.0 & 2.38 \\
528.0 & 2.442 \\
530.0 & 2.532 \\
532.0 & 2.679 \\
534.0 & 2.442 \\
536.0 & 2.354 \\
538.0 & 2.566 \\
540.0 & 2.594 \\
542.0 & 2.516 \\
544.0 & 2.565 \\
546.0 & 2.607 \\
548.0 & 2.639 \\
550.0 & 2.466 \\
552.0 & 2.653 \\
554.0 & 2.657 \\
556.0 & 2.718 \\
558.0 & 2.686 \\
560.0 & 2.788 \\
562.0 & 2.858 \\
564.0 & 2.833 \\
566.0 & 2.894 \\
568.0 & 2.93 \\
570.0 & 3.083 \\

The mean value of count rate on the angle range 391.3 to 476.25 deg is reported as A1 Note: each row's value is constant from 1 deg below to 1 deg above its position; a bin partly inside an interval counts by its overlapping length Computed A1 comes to 2.68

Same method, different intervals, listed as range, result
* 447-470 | 2.57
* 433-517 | 2.54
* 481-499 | 2.56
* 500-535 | 2.43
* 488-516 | 2.45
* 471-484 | 2.59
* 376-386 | 2.9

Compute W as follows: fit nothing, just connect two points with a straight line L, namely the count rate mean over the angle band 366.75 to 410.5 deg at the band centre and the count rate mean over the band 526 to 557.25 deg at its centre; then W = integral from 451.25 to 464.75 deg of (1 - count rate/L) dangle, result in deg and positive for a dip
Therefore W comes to 0.7 deg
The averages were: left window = 2.8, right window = 2.56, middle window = 2.55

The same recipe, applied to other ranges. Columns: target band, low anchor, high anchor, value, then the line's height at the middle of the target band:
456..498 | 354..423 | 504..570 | 1.34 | 2.65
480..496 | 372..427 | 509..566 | 0.34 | 2.65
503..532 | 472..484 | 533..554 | 1.56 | 2.57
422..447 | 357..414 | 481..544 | -0.33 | 2.66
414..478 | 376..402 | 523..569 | 2.83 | 2.77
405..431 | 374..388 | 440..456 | -0.28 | 2.73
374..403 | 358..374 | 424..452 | -1.49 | 2.7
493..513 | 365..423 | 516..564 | 1.76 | 2.63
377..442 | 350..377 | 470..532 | -3.77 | 2.63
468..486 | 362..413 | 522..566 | 0.54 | 2.68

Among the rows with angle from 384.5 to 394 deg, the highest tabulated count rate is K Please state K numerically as 2.94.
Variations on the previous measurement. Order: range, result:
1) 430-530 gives 2.802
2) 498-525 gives 2.535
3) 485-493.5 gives 2.734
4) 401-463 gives 2.932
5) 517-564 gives 2.858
